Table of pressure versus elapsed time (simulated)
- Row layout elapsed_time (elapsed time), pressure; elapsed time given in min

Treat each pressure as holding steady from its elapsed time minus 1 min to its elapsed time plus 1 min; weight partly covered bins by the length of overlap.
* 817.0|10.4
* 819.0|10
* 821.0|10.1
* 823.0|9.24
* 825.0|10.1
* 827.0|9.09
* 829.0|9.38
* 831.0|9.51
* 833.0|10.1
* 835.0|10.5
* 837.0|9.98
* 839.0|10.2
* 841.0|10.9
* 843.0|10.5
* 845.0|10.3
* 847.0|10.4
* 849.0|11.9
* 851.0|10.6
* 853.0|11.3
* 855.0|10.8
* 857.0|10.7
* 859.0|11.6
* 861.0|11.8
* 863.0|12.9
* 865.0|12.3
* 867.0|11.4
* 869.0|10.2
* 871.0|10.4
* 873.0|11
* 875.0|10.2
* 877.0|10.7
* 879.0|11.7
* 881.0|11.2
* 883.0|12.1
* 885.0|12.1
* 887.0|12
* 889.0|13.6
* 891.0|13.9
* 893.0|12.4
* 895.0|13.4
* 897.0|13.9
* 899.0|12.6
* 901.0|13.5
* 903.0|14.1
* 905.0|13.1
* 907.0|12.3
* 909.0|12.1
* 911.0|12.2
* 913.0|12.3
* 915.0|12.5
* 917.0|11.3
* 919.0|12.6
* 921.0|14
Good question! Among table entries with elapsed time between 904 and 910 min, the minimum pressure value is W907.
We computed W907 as 12.1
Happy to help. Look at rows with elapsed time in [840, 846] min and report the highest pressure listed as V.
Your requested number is 10.9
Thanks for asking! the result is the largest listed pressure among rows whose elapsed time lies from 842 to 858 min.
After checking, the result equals 11.9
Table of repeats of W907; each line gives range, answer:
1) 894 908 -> 12.3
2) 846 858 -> 10.4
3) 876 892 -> 10.7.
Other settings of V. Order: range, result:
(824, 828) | 10.1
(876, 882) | 11.7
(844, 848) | 10.4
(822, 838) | 10.5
